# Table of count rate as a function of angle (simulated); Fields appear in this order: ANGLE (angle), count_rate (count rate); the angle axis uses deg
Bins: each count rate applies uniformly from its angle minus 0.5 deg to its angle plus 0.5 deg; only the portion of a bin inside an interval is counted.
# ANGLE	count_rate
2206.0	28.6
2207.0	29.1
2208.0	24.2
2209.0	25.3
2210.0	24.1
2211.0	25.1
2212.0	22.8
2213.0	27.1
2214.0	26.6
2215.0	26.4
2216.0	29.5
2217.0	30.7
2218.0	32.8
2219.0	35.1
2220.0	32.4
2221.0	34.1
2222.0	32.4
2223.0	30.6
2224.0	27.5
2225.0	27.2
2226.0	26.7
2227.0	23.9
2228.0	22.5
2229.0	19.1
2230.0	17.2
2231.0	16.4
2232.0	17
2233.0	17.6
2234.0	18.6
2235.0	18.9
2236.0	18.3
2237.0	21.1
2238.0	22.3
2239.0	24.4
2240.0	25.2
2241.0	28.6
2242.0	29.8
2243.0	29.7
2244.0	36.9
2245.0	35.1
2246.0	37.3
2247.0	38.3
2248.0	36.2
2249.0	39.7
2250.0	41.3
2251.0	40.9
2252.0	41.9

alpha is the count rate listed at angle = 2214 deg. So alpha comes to 26.6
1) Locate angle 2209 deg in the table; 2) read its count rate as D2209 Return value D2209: 25.3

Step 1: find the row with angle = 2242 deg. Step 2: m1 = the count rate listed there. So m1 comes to 29.8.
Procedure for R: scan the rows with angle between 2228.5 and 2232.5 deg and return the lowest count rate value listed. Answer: 16.4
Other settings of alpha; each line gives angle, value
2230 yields 17.2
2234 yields 18.6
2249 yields 39.7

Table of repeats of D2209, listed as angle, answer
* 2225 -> 27.2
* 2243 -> 29.7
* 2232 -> 17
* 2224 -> 27.5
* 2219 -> 35.1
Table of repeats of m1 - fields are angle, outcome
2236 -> 18.3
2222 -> 32.4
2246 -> 37.3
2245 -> 35.1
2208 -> 24.2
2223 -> 30.6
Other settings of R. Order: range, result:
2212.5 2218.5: 26.4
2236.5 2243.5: 21.1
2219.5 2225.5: 27.2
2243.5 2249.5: 35.1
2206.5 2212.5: 22.8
